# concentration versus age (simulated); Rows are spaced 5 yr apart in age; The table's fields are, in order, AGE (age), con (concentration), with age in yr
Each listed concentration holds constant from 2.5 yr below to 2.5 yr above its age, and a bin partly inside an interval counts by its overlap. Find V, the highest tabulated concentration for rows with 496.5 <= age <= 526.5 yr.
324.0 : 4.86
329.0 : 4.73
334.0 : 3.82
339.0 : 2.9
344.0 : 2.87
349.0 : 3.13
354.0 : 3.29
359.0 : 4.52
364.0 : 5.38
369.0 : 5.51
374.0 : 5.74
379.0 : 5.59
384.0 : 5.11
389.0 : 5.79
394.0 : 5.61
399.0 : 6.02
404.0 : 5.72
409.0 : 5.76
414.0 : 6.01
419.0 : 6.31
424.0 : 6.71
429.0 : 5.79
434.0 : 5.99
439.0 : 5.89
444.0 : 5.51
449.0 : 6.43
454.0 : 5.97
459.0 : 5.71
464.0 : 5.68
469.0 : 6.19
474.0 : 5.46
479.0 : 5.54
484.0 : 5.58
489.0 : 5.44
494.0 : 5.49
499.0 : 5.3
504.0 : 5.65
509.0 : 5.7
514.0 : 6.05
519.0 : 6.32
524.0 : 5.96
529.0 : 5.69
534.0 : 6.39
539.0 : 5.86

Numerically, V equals 6.32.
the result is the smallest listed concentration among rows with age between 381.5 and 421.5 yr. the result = 5.11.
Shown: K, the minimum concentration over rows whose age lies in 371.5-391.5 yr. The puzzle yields 5.11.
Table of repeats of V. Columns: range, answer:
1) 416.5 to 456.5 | 6.71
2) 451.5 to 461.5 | 5.97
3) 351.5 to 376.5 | 5.74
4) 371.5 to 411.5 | 6.02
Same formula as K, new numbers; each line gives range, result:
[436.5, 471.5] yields 5.51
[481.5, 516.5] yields 5.3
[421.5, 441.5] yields 5.79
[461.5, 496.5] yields 5.44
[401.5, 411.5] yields 5.72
